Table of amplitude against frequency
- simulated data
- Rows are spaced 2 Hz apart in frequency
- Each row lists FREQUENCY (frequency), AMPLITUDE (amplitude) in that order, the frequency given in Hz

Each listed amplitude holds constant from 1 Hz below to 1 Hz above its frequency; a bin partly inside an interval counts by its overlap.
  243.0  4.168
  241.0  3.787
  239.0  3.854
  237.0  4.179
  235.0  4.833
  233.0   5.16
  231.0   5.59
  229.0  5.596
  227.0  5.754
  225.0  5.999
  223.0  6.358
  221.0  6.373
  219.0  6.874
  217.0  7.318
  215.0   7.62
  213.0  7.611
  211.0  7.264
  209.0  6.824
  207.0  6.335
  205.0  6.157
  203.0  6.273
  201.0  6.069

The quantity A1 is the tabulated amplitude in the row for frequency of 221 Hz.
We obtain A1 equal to 6.373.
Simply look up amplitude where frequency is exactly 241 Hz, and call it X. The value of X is 3.787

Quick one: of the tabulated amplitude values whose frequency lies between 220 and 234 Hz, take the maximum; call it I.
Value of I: 6.373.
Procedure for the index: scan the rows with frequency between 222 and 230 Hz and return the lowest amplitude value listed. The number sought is 5.596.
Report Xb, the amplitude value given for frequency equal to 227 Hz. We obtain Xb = 5.754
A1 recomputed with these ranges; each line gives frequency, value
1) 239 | 3.854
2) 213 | 7.611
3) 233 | 5.16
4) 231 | 5.59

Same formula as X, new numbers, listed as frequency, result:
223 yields 6.358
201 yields 6.069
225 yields 5.999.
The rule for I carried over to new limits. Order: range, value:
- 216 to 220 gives 7.318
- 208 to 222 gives 7.62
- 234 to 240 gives 4.833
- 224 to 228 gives 5.999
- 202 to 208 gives 6.335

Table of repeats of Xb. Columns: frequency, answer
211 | 7.264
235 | 4.833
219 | 6.874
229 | 5.596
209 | 6.824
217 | 7.318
